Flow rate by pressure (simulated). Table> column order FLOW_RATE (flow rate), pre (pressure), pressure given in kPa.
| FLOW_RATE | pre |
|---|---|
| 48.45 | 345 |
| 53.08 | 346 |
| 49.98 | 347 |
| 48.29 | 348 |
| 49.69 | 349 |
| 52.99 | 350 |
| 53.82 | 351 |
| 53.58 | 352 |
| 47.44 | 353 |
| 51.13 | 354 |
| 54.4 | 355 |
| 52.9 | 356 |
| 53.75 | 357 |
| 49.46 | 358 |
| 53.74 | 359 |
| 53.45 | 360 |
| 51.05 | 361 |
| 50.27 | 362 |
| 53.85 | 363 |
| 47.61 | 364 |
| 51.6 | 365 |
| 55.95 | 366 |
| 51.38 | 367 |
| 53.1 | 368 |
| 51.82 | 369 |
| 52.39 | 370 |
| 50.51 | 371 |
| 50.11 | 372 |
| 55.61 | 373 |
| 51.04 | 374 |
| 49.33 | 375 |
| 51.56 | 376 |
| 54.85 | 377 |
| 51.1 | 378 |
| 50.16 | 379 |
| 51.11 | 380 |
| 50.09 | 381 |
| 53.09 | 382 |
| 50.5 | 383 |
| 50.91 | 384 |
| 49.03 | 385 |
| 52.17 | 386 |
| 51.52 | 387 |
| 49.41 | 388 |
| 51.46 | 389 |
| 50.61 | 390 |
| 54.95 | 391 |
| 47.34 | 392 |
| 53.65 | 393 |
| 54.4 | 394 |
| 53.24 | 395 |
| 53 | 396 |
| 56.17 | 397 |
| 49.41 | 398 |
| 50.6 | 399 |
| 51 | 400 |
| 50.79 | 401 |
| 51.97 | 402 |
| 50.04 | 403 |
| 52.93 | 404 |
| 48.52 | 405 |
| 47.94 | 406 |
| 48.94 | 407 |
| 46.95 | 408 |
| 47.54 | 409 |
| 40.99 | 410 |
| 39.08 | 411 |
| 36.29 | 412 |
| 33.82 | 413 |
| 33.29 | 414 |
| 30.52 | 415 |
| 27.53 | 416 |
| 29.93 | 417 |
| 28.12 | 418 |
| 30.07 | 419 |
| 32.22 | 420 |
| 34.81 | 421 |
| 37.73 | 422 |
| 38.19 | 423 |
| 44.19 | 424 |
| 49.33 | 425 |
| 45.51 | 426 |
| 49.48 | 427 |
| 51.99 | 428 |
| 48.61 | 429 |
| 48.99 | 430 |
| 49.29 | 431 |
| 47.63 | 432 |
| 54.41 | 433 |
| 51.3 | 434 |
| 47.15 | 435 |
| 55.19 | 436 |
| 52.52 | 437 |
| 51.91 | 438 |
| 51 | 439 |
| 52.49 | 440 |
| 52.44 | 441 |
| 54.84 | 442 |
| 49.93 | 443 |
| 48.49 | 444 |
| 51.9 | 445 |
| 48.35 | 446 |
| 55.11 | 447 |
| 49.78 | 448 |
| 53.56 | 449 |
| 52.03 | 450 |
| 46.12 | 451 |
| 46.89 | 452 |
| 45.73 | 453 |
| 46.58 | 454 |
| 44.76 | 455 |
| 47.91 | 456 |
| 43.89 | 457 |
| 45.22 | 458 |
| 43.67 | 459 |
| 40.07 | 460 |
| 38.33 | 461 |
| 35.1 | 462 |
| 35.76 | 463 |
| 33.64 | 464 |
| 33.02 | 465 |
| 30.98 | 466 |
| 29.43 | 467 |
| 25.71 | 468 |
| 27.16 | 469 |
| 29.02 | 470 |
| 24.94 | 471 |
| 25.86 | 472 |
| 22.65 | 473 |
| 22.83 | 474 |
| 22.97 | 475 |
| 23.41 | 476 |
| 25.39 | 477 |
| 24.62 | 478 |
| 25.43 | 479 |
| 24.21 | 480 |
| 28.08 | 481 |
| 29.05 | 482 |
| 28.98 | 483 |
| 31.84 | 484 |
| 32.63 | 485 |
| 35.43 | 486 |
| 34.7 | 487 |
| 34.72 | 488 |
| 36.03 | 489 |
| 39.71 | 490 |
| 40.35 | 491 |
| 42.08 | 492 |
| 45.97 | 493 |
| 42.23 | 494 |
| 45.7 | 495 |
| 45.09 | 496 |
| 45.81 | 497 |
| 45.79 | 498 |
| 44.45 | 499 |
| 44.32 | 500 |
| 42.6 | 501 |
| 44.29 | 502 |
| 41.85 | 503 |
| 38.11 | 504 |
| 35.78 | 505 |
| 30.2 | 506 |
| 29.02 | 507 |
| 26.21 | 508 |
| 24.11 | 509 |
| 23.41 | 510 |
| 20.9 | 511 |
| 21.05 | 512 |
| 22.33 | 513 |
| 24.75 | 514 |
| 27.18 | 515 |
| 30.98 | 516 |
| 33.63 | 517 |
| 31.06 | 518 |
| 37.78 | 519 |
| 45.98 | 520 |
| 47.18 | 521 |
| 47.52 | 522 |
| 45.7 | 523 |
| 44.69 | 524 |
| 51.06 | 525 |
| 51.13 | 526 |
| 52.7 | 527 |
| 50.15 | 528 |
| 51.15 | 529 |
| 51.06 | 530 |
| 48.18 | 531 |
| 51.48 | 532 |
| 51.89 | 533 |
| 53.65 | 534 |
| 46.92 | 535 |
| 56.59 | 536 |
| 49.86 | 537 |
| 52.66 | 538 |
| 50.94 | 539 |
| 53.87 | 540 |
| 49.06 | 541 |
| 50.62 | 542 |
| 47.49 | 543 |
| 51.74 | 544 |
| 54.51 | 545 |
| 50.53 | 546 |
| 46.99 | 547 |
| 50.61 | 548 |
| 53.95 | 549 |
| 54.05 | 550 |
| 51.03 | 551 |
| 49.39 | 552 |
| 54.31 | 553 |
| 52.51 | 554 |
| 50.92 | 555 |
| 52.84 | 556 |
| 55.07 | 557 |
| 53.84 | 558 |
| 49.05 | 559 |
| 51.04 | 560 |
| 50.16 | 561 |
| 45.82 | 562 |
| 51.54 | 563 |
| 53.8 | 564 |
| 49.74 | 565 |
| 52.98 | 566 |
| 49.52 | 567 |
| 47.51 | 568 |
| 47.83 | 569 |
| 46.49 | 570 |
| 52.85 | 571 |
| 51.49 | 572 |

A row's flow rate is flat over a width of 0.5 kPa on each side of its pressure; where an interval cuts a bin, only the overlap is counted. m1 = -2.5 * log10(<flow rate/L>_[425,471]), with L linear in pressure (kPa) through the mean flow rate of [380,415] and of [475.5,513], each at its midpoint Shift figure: -0.10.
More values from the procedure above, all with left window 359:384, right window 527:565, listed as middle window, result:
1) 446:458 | 0.07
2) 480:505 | 0.31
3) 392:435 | 0.15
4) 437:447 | 0.00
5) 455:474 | 0.45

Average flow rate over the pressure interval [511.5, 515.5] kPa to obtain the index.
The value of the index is 23.8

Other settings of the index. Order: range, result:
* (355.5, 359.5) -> 52.5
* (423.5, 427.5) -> 47.1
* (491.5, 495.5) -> 44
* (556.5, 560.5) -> 52.2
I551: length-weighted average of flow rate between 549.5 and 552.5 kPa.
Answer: 51.5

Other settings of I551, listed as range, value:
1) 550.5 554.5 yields 51.8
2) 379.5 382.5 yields 51.4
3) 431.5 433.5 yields 51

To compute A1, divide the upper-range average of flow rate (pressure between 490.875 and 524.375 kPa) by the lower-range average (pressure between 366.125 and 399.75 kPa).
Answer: 0.7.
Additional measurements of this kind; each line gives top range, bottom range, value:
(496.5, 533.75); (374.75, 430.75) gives 0.85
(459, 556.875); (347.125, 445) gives 0.81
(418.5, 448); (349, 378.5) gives 0.92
